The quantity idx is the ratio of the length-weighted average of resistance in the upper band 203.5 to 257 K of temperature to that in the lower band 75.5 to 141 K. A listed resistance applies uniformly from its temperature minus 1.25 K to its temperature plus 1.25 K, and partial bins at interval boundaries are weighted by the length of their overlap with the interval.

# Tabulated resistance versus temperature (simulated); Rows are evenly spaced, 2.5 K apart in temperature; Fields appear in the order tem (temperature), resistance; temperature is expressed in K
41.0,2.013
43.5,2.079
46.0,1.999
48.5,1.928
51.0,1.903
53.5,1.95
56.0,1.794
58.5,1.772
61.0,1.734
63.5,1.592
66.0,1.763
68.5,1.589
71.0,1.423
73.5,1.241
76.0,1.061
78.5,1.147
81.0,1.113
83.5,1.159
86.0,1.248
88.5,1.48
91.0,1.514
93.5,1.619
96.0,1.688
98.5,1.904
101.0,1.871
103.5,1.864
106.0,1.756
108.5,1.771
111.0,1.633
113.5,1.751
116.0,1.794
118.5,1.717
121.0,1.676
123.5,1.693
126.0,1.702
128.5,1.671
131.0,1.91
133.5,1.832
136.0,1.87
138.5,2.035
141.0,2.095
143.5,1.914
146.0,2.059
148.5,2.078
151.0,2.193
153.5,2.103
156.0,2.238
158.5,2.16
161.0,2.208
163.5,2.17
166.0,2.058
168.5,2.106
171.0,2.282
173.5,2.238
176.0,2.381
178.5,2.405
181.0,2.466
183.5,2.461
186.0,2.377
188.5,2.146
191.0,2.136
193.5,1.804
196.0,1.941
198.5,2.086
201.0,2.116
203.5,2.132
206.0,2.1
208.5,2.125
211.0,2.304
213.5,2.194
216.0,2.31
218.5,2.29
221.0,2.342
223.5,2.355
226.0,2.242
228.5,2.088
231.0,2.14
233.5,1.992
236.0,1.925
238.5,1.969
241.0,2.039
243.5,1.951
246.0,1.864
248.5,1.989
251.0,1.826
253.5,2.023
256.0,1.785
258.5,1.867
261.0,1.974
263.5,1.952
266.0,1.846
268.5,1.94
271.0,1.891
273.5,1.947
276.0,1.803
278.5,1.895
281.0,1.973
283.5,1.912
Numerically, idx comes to 1.27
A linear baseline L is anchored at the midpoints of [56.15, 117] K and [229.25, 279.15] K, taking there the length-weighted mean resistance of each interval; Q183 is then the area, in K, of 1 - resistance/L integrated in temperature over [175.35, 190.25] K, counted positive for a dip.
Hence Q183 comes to -4.94 K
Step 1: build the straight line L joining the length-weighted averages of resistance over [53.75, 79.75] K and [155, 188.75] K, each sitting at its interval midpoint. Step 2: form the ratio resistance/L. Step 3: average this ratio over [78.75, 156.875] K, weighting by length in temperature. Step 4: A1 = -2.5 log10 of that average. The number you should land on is 0.08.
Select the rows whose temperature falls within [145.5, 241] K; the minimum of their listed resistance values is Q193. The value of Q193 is 1.804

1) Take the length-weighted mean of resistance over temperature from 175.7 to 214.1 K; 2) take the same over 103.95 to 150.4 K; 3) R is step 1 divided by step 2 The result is 1.19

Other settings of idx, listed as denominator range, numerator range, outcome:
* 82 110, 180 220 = 1.35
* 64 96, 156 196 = 1.61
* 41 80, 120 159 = 1.17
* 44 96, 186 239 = 1.37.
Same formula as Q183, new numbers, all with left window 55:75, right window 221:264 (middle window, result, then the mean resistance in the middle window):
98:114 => -0.9 K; 1.79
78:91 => 3.1 K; 1.26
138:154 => -2.5 K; 2.07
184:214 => -3.4 K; 2.13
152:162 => -2.0 K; 2.18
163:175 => -2.2 K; 2.18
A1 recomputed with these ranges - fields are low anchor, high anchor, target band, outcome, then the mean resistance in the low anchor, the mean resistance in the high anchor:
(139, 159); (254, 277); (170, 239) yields -0.099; 2.1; 1.89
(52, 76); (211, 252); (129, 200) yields -0.117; 1.62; 2.1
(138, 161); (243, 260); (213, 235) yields -0.135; 2.11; 1.9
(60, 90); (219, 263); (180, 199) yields -0.193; 1.38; 2.03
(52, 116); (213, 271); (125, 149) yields -0.106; 1.58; 2.03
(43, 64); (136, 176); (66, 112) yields 0.282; 1.86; 2.13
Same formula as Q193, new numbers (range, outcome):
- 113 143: 1.671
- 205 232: 2.088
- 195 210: 1.941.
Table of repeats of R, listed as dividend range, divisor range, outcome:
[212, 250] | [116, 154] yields 1.11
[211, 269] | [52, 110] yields 1.30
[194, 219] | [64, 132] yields 1.36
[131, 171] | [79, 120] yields 1.29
